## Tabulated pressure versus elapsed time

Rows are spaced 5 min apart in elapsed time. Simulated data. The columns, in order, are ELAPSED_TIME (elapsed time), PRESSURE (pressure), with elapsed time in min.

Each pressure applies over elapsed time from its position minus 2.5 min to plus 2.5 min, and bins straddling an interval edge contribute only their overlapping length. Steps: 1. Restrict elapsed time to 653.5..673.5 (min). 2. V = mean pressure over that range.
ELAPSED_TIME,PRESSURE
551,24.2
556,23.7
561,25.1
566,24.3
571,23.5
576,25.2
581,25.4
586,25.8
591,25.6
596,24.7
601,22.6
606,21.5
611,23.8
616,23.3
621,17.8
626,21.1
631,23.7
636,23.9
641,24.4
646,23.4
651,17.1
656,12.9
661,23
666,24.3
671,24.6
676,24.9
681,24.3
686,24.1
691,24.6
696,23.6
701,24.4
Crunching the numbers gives 21.2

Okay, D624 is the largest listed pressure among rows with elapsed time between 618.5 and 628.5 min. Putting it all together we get 21.1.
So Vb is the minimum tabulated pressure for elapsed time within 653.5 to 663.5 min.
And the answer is 12.9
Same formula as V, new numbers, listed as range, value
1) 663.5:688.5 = 24.4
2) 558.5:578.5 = 24.5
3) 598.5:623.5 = 21.8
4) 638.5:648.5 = 23.9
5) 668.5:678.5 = 24.8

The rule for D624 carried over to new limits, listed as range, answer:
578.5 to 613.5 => 25.8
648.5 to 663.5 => 23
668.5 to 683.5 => 24.9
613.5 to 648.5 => 24.4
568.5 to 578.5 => 25.2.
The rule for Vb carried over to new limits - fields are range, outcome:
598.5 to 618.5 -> 21.5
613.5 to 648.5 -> 17.8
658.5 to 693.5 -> 23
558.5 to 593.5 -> 23.5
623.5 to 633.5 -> 21.1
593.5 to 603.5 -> 22.6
